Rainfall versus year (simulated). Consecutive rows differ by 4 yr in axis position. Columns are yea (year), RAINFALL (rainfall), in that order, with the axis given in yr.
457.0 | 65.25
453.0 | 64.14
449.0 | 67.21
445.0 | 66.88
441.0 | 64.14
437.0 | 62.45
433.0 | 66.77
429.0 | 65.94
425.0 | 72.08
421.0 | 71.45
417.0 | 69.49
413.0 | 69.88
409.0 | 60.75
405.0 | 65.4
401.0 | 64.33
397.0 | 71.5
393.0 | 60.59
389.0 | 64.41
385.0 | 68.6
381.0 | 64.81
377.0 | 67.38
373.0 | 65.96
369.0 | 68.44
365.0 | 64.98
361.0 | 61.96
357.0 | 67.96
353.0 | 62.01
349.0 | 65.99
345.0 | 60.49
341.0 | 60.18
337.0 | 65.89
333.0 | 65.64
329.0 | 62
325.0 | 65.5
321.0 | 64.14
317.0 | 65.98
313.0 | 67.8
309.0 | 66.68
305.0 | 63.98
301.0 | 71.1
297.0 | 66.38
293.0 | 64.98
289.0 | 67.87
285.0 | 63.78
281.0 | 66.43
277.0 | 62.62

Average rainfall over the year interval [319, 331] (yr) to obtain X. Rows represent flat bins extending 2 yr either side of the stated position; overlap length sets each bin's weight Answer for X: 63.9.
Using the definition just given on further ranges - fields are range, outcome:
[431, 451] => 65.5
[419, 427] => 71.8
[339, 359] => 63.3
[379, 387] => 66.7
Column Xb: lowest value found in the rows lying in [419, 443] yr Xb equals 62.45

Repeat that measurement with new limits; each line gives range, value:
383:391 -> 64.41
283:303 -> 63.78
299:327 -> 63.98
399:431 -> 60.75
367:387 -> 64.81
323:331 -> 62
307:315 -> 66.68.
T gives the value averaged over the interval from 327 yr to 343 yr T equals 63.4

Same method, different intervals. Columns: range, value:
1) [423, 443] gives 66.3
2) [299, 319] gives 67.1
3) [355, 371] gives 65.8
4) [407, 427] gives 68.7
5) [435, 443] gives 63.3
